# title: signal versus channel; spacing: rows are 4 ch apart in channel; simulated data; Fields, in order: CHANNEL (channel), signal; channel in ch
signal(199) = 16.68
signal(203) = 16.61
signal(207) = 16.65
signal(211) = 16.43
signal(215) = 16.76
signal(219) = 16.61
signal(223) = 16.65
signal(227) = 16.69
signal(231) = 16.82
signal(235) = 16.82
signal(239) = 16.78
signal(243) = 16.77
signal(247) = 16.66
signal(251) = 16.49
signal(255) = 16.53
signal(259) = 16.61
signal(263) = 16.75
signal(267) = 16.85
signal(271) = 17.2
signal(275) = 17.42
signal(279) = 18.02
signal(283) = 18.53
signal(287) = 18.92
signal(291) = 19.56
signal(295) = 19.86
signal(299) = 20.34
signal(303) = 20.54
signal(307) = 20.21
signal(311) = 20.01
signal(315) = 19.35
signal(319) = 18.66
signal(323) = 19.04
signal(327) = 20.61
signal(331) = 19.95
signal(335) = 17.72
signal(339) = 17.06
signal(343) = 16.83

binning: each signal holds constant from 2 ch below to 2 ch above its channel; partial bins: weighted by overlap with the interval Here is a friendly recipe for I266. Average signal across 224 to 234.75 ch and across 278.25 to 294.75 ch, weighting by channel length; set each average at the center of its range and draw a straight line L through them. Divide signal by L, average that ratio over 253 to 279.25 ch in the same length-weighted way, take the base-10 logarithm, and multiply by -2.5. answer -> 0.07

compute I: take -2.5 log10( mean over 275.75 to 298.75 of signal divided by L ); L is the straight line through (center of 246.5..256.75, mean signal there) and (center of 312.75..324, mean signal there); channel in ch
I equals -0.07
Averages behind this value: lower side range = 16.5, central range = 19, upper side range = 19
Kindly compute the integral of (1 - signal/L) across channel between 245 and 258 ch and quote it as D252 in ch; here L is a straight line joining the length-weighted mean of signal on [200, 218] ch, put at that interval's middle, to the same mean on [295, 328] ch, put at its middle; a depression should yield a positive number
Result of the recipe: 1.0 ch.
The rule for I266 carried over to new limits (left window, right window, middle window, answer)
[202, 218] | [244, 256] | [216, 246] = -0.01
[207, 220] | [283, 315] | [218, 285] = 0.07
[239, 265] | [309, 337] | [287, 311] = -0.09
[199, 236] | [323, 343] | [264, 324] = -0.06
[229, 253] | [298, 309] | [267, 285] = 0.06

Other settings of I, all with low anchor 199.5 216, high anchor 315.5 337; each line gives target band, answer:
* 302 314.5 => -0.07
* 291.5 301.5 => -0.08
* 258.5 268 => 0.07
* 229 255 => 0.04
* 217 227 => 0.02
